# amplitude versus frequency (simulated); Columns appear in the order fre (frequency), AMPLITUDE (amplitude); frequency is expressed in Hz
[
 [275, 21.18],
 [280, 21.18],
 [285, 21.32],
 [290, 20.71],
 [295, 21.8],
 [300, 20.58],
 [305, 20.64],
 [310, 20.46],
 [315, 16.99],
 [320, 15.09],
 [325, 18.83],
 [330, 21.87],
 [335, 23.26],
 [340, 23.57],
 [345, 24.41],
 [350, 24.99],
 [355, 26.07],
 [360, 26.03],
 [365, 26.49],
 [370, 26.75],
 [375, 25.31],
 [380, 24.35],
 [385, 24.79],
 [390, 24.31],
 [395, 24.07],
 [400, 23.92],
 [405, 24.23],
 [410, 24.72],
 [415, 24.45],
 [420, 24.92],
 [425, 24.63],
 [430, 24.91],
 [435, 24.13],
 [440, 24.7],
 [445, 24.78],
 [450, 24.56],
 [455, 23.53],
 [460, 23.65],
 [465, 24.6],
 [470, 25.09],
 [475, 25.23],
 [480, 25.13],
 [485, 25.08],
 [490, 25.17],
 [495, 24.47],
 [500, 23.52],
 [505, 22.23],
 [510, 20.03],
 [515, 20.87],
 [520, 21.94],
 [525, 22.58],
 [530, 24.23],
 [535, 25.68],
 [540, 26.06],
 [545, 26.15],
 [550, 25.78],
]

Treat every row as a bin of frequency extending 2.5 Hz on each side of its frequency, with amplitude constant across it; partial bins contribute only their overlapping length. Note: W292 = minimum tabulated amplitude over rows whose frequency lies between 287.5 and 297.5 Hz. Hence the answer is 20.71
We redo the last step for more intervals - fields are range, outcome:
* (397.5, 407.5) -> 23.92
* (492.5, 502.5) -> 23.52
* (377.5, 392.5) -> 24.31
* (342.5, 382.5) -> 24.35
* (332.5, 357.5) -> 23.26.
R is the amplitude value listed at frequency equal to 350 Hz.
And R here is 24.99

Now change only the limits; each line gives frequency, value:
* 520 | 21.94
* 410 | 24.72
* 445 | 24.78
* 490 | 25.17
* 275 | 21.18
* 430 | 24.91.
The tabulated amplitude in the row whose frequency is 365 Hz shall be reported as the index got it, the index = 26.49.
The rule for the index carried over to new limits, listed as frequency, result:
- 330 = 21.87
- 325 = 18.83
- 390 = 24.31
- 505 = 22.23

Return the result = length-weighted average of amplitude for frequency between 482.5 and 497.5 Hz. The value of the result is 24.9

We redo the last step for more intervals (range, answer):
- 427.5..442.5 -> 24.6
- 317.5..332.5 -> 18.6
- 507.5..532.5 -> 21.9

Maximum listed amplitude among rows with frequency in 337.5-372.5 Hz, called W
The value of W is 26.75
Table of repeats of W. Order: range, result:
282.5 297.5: 21.8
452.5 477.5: 25.23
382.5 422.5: 24.92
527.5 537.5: 25.68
